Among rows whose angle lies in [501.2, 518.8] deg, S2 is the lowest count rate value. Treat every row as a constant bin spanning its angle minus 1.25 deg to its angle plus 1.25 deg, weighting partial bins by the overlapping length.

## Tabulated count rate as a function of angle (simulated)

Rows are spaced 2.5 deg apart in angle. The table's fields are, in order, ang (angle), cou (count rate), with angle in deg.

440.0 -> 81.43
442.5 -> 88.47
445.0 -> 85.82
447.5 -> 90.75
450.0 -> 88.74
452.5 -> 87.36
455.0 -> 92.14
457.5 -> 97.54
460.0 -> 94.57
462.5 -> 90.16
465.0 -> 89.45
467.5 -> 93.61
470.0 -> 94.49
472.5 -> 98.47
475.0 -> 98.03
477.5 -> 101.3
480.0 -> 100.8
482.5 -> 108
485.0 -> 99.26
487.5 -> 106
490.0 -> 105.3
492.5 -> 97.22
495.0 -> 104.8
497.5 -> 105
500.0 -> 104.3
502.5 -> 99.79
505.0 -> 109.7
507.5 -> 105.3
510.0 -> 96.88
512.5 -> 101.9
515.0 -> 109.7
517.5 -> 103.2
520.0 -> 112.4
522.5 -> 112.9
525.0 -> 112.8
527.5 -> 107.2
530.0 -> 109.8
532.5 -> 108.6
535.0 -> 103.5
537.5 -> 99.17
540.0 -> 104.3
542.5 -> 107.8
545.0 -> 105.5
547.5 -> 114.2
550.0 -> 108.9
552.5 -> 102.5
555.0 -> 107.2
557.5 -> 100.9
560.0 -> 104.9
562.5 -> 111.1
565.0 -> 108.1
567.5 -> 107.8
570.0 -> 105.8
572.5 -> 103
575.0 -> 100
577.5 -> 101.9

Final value 96.88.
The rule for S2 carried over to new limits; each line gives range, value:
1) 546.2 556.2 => 102.5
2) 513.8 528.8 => 103.2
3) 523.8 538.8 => 99.17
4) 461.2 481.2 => 89.45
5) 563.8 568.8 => 107.8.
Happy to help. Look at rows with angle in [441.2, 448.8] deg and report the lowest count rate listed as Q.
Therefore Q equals 85.82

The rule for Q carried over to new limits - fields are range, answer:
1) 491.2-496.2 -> 97.22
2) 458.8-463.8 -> 90.16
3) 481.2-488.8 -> 99.26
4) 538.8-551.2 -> 104.3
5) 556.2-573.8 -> 100.9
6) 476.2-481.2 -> 100.8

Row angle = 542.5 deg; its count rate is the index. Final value 107.8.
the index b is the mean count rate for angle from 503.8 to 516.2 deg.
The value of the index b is 105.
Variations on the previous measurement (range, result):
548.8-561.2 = 105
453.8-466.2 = 92.8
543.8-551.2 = 110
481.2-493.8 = 103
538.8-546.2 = 106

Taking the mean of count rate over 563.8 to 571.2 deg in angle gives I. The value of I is 107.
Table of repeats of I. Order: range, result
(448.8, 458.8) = 91.5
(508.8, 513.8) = 99.5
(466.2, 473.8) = 95.5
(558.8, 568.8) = 108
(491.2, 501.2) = 103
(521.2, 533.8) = 110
